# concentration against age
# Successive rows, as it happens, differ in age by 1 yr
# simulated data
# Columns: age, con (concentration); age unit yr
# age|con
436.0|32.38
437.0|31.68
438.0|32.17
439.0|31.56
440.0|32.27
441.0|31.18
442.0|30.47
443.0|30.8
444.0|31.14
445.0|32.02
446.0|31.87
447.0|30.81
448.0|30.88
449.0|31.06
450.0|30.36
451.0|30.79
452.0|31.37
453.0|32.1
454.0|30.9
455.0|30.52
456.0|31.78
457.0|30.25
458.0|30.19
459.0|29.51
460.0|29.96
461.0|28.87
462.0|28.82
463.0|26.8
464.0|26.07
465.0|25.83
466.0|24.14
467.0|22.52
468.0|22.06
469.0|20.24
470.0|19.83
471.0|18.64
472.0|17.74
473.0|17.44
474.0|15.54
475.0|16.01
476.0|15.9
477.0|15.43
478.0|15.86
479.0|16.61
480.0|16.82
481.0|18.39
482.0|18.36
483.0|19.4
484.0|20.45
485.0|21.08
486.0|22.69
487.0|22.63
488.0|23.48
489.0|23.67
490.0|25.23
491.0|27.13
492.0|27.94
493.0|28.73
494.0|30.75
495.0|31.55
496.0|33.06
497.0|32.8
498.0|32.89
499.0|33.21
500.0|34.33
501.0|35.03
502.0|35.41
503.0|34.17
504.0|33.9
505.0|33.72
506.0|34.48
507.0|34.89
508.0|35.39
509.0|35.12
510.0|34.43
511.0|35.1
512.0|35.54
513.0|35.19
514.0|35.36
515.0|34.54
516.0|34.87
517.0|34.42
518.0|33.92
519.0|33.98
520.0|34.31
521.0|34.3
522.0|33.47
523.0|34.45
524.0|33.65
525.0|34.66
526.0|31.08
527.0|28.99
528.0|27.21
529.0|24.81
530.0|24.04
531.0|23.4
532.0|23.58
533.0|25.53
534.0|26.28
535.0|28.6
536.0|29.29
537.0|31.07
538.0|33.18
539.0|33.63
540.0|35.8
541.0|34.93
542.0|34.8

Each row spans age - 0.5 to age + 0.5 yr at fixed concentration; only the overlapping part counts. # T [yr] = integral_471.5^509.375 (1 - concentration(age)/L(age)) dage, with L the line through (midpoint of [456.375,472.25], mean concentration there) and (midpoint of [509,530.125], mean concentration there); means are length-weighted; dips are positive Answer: 4.29 yr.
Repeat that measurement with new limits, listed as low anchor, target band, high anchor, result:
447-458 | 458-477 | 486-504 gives 5.0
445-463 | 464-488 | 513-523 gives 9.3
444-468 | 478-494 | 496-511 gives 5.1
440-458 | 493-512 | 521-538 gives -2.6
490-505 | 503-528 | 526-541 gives -3.1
